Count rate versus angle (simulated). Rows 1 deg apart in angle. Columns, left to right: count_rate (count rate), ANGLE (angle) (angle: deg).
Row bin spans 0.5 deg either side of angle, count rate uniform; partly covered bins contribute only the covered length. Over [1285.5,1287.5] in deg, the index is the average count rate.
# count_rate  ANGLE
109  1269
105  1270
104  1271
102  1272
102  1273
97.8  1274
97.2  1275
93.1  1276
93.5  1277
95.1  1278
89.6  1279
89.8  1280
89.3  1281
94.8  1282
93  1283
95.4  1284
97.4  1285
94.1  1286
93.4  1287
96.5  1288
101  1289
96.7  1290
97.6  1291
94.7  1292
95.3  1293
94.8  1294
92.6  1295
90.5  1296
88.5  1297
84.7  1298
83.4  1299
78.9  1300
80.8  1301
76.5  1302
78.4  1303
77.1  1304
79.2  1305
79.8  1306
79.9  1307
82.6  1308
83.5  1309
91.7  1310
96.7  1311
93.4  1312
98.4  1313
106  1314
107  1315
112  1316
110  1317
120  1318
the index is 93.8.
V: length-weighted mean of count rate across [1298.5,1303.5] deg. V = 79.6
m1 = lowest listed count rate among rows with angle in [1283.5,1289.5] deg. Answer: 93.4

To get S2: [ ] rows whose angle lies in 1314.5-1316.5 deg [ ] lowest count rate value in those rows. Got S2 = 107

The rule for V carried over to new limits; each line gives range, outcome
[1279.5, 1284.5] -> 92.5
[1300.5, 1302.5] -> 78.7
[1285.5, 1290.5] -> 96.3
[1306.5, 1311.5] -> 86.9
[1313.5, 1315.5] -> 106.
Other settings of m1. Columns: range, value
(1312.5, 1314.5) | 98.4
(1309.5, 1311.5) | 91.7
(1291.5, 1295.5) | 92.6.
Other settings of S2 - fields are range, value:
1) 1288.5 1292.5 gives 94.7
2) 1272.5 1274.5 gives 97.8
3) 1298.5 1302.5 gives 76.5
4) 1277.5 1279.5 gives 89.6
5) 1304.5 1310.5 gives 79.2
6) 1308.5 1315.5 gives 83.5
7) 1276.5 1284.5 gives 89.3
